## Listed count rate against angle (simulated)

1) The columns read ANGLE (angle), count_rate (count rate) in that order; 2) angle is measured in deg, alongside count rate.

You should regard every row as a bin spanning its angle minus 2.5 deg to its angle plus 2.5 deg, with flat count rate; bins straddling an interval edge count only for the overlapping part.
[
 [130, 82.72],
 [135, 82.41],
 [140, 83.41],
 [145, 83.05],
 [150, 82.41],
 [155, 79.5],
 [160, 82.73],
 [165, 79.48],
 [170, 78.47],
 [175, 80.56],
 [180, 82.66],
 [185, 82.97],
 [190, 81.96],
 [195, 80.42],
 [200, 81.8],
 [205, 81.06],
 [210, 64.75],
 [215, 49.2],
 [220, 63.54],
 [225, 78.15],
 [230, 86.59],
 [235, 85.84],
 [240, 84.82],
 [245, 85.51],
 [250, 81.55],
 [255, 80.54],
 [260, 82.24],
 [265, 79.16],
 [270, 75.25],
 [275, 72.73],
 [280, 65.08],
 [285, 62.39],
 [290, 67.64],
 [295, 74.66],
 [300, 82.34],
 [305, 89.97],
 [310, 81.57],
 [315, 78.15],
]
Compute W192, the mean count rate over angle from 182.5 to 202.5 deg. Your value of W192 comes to 81.8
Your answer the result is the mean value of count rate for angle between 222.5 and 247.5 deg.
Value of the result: 84.2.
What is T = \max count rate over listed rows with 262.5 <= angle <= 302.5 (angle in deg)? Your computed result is 82.34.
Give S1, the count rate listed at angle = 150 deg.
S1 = 82.41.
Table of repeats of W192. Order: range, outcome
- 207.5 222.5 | 59.2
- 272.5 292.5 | 67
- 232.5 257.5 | 83.7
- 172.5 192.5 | 82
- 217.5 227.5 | 70.8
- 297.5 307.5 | 86.2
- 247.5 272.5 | 79.7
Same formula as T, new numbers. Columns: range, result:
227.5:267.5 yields 86.59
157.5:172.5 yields 82.73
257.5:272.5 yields 82.24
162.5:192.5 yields 82.97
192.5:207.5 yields 81.8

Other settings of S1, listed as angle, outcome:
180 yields 82.66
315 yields 78.15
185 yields 82.97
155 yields 79.5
